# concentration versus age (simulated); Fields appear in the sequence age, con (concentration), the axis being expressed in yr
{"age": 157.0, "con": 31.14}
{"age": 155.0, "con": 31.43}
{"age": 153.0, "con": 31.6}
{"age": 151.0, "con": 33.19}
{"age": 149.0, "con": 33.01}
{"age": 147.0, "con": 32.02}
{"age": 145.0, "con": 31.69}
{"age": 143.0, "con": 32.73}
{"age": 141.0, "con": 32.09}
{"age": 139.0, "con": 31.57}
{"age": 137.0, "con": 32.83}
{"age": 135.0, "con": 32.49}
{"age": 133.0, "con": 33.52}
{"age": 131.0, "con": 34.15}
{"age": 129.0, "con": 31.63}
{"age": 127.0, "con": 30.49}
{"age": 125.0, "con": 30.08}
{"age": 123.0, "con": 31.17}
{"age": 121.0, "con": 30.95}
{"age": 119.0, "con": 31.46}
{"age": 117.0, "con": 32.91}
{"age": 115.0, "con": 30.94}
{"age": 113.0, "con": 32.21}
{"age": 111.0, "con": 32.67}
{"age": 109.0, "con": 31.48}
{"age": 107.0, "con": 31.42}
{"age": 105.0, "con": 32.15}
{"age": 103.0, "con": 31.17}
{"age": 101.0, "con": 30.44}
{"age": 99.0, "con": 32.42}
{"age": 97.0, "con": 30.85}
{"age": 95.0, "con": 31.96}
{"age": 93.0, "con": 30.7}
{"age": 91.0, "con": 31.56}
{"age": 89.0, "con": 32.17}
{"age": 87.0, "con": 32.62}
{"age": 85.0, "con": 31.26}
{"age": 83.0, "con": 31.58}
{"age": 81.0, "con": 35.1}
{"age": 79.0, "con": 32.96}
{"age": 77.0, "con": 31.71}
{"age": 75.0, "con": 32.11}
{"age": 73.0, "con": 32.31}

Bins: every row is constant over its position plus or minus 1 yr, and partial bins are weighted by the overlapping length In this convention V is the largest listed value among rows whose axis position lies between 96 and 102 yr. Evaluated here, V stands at 32.42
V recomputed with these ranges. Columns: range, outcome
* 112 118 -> 32.91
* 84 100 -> 32.62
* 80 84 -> 35.1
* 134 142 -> 32.83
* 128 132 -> 34.15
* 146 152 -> 33.19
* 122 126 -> 31.17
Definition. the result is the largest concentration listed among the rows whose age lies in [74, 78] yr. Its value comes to 32.11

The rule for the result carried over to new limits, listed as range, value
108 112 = 32.67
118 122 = 31.46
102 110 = 32.15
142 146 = 32.73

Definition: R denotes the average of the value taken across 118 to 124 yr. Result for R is 31.2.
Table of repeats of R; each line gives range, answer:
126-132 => 32.1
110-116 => 31.9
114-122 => 31.6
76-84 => 32.8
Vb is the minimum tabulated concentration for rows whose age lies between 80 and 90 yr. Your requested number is 31.26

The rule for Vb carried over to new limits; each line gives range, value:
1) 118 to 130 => 30.08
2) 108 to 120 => 30.94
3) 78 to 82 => 32.96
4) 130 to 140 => 31.57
